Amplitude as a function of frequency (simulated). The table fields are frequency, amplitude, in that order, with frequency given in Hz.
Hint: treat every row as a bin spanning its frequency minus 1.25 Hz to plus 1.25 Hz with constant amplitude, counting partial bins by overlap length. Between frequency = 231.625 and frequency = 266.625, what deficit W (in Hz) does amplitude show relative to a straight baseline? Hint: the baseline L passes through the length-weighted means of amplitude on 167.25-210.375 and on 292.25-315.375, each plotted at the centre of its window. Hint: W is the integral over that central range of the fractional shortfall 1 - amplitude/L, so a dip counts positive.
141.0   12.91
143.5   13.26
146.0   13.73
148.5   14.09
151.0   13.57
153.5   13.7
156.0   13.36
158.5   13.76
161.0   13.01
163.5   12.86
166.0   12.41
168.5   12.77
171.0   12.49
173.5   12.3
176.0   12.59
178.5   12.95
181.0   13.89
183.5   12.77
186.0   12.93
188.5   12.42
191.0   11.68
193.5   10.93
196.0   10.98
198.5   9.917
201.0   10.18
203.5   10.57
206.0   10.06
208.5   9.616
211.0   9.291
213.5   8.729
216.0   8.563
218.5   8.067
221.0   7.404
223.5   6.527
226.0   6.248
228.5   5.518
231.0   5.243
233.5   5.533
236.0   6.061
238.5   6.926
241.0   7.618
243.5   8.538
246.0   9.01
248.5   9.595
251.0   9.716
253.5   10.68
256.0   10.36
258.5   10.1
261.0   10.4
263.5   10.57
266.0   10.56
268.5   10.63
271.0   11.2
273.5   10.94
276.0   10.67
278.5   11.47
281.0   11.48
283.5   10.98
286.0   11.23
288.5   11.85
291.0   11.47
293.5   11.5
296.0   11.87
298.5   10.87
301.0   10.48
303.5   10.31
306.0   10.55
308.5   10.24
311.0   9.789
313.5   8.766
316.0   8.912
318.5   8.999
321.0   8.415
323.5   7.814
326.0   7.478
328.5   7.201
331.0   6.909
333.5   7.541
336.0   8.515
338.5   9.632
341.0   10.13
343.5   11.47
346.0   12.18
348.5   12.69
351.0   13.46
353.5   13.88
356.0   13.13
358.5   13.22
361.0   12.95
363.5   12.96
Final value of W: 6.8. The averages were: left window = 11.7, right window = 10.4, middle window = 8.88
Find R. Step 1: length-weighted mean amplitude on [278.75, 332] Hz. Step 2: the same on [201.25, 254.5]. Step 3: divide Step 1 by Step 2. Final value 1.22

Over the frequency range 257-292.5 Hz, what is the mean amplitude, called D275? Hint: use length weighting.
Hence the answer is 11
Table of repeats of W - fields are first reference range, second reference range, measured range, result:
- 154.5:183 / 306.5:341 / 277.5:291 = -2.39 Hz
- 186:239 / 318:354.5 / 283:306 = -4.29 Hz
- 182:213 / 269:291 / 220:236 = 7.21 Hz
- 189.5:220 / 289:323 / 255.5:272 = -0.83 Hz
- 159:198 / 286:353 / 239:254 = 3.01 Hz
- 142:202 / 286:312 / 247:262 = 1.82 Hz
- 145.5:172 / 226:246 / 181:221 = -3.23 Hz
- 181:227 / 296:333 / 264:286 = -3.68 Hz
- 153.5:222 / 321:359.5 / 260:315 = -0.72 Hz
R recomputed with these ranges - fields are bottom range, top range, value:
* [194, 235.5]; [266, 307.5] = 1.34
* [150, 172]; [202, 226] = 0.66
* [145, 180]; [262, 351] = 0.78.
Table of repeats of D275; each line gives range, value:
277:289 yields 11.4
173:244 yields 9.43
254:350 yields 10.2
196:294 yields 9.36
